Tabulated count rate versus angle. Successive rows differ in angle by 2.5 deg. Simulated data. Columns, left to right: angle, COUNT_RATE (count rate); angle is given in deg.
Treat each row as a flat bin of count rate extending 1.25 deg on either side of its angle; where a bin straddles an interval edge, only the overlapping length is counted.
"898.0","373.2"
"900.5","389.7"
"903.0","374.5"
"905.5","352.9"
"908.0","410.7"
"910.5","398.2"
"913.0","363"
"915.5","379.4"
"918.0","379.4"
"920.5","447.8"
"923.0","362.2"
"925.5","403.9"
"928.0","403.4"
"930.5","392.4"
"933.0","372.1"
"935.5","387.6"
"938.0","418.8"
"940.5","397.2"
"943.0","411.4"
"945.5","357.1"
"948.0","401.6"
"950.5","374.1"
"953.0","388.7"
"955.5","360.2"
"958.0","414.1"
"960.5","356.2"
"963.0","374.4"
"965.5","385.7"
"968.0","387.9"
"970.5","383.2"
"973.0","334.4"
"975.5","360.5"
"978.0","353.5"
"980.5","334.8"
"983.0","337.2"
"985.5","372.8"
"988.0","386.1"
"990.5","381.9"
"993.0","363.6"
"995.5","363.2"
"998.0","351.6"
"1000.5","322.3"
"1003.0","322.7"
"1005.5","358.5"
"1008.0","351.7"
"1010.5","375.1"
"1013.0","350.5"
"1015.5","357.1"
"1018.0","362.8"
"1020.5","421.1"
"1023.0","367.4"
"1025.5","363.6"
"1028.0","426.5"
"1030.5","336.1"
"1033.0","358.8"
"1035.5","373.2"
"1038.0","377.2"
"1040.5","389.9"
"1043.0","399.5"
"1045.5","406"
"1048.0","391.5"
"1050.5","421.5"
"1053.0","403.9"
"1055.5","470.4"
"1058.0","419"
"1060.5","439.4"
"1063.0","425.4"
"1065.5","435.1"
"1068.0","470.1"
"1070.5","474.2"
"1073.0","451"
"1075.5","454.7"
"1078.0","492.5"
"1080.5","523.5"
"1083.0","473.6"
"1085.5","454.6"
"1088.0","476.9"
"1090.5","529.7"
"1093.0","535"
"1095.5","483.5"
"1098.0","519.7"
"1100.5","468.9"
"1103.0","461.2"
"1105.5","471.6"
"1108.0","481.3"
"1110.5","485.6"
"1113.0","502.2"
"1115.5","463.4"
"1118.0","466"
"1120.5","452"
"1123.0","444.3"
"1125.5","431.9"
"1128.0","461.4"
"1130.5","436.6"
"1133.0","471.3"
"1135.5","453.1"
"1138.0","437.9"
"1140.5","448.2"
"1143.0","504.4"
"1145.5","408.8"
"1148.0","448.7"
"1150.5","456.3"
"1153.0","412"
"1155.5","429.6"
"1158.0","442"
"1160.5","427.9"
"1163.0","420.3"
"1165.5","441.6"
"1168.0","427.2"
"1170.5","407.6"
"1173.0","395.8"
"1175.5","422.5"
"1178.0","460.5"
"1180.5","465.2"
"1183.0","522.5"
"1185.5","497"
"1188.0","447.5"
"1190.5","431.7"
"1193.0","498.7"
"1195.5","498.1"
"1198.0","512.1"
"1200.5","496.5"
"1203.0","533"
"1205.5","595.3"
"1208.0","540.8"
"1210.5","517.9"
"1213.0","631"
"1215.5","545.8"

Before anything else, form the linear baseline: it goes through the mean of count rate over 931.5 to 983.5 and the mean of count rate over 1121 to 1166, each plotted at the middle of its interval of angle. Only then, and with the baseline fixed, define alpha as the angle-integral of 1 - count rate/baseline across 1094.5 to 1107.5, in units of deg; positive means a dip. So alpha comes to -1.6 deg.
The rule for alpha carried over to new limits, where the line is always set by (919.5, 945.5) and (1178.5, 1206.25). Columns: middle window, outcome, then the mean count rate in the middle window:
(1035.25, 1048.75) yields 1.49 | 391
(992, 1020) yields 4.68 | 354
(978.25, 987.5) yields 1.44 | 352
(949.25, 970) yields 1.39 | 380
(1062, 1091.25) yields -1.20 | 471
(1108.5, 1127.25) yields 0.16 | 464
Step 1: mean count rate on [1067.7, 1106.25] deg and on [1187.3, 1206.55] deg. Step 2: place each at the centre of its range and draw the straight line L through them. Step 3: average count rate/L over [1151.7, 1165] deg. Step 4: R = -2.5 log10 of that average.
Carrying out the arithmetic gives 0.162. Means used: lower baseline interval 484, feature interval 427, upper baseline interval 502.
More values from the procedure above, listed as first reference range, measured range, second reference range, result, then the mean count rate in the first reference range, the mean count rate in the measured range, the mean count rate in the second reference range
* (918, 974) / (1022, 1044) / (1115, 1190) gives 0.10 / 387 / 377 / 446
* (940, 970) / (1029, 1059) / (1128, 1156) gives 0.05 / 384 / 396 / 447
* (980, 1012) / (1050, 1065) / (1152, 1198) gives -0.11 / 356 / 431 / 449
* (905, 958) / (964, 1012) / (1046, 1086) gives 0.16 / 390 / 359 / 449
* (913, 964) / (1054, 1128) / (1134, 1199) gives -0.10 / 389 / 471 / 451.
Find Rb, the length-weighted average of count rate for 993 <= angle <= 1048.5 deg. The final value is 369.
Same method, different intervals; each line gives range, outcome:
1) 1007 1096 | 423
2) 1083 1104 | 490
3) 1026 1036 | 373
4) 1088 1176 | 456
